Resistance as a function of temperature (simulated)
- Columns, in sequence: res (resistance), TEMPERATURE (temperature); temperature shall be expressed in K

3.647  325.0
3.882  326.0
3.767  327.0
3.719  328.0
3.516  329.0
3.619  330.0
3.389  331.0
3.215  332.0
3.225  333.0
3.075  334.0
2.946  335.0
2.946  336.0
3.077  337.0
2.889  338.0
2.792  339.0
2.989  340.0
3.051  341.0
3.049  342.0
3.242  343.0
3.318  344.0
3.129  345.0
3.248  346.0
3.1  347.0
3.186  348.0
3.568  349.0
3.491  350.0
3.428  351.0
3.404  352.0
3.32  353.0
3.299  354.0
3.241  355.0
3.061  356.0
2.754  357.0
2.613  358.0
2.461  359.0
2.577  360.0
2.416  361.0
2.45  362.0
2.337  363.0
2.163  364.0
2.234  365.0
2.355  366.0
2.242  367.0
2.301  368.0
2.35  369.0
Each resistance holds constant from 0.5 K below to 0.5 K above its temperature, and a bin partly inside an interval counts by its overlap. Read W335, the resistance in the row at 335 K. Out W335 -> 2.946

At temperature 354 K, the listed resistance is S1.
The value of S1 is 3.299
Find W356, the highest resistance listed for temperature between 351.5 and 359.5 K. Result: 3.404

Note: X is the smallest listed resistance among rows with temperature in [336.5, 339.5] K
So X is 2.792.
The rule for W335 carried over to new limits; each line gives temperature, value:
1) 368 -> 2.301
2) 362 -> 2.45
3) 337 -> 3.077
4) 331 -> 3.389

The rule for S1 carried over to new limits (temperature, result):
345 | 3.129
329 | 3.516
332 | 3.215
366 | 2.355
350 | 3.491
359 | 2.461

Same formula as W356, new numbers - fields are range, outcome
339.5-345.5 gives 3.318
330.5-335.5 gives 3.389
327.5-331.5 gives 3.719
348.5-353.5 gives 3.568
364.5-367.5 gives 2.355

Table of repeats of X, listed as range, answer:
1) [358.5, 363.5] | 2.337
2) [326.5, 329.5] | 3.516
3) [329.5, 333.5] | 3.215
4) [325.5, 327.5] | 3.767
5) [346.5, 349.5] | 3.1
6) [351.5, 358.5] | 2.613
